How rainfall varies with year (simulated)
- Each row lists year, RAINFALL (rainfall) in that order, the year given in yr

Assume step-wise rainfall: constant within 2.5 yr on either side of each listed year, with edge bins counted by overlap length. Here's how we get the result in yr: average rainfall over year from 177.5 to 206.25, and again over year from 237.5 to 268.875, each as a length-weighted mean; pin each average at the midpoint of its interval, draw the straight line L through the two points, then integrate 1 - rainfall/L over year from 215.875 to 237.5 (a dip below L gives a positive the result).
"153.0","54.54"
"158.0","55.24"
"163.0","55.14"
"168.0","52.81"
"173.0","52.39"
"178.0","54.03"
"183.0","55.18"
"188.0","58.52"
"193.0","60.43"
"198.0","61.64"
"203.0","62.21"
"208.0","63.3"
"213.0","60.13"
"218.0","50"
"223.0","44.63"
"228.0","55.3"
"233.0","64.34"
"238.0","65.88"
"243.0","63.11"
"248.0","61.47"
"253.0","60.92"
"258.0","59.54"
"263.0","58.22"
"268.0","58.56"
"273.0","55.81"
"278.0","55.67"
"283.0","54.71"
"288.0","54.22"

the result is 1.9 yr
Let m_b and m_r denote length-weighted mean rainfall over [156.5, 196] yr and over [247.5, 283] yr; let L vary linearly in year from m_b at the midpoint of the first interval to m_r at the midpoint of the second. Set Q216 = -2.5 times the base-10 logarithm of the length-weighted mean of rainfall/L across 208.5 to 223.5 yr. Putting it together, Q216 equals 0.05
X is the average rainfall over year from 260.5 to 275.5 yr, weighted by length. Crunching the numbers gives 57.5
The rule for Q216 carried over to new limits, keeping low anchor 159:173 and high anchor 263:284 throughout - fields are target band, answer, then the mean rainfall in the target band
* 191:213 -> -0.13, 61.7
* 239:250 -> -0.13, 62.8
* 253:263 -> -0.06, 59.6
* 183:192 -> -0.07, 57.9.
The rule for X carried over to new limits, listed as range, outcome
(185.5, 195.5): 59.5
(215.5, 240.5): 56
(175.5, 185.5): 54.6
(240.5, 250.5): 62.3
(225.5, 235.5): 59.8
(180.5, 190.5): 56.9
